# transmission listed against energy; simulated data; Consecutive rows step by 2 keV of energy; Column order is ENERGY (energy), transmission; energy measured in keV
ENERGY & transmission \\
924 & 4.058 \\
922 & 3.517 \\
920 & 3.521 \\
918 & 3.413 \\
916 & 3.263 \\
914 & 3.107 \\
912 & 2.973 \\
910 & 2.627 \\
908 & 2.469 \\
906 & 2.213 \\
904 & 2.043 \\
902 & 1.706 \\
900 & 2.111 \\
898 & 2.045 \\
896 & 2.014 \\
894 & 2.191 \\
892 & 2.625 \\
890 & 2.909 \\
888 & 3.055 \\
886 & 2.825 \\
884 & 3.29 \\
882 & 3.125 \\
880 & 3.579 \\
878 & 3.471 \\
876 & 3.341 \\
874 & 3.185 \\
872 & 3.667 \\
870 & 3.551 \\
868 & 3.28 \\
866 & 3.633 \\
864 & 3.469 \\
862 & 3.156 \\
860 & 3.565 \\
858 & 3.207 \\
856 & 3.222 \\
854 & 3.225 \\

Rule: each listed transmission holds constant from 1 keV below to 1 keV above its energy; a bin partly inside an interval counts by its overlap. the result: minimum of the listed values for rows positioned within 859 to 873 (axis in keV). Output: 3.156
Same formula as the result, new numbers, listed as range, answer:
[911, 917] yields 2.973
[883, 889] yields 2.825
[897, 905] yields 1.706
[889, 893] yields 2.625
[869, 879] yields 3.185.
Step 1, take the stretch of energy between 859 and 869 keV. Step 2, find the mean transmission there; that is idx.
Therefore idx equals 3.42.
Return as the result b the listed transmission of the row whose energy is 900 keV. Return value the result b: 2.111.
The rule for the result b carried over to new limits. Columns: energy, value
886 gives 2.825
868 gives 3.28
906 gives 2.213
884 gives 3.29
